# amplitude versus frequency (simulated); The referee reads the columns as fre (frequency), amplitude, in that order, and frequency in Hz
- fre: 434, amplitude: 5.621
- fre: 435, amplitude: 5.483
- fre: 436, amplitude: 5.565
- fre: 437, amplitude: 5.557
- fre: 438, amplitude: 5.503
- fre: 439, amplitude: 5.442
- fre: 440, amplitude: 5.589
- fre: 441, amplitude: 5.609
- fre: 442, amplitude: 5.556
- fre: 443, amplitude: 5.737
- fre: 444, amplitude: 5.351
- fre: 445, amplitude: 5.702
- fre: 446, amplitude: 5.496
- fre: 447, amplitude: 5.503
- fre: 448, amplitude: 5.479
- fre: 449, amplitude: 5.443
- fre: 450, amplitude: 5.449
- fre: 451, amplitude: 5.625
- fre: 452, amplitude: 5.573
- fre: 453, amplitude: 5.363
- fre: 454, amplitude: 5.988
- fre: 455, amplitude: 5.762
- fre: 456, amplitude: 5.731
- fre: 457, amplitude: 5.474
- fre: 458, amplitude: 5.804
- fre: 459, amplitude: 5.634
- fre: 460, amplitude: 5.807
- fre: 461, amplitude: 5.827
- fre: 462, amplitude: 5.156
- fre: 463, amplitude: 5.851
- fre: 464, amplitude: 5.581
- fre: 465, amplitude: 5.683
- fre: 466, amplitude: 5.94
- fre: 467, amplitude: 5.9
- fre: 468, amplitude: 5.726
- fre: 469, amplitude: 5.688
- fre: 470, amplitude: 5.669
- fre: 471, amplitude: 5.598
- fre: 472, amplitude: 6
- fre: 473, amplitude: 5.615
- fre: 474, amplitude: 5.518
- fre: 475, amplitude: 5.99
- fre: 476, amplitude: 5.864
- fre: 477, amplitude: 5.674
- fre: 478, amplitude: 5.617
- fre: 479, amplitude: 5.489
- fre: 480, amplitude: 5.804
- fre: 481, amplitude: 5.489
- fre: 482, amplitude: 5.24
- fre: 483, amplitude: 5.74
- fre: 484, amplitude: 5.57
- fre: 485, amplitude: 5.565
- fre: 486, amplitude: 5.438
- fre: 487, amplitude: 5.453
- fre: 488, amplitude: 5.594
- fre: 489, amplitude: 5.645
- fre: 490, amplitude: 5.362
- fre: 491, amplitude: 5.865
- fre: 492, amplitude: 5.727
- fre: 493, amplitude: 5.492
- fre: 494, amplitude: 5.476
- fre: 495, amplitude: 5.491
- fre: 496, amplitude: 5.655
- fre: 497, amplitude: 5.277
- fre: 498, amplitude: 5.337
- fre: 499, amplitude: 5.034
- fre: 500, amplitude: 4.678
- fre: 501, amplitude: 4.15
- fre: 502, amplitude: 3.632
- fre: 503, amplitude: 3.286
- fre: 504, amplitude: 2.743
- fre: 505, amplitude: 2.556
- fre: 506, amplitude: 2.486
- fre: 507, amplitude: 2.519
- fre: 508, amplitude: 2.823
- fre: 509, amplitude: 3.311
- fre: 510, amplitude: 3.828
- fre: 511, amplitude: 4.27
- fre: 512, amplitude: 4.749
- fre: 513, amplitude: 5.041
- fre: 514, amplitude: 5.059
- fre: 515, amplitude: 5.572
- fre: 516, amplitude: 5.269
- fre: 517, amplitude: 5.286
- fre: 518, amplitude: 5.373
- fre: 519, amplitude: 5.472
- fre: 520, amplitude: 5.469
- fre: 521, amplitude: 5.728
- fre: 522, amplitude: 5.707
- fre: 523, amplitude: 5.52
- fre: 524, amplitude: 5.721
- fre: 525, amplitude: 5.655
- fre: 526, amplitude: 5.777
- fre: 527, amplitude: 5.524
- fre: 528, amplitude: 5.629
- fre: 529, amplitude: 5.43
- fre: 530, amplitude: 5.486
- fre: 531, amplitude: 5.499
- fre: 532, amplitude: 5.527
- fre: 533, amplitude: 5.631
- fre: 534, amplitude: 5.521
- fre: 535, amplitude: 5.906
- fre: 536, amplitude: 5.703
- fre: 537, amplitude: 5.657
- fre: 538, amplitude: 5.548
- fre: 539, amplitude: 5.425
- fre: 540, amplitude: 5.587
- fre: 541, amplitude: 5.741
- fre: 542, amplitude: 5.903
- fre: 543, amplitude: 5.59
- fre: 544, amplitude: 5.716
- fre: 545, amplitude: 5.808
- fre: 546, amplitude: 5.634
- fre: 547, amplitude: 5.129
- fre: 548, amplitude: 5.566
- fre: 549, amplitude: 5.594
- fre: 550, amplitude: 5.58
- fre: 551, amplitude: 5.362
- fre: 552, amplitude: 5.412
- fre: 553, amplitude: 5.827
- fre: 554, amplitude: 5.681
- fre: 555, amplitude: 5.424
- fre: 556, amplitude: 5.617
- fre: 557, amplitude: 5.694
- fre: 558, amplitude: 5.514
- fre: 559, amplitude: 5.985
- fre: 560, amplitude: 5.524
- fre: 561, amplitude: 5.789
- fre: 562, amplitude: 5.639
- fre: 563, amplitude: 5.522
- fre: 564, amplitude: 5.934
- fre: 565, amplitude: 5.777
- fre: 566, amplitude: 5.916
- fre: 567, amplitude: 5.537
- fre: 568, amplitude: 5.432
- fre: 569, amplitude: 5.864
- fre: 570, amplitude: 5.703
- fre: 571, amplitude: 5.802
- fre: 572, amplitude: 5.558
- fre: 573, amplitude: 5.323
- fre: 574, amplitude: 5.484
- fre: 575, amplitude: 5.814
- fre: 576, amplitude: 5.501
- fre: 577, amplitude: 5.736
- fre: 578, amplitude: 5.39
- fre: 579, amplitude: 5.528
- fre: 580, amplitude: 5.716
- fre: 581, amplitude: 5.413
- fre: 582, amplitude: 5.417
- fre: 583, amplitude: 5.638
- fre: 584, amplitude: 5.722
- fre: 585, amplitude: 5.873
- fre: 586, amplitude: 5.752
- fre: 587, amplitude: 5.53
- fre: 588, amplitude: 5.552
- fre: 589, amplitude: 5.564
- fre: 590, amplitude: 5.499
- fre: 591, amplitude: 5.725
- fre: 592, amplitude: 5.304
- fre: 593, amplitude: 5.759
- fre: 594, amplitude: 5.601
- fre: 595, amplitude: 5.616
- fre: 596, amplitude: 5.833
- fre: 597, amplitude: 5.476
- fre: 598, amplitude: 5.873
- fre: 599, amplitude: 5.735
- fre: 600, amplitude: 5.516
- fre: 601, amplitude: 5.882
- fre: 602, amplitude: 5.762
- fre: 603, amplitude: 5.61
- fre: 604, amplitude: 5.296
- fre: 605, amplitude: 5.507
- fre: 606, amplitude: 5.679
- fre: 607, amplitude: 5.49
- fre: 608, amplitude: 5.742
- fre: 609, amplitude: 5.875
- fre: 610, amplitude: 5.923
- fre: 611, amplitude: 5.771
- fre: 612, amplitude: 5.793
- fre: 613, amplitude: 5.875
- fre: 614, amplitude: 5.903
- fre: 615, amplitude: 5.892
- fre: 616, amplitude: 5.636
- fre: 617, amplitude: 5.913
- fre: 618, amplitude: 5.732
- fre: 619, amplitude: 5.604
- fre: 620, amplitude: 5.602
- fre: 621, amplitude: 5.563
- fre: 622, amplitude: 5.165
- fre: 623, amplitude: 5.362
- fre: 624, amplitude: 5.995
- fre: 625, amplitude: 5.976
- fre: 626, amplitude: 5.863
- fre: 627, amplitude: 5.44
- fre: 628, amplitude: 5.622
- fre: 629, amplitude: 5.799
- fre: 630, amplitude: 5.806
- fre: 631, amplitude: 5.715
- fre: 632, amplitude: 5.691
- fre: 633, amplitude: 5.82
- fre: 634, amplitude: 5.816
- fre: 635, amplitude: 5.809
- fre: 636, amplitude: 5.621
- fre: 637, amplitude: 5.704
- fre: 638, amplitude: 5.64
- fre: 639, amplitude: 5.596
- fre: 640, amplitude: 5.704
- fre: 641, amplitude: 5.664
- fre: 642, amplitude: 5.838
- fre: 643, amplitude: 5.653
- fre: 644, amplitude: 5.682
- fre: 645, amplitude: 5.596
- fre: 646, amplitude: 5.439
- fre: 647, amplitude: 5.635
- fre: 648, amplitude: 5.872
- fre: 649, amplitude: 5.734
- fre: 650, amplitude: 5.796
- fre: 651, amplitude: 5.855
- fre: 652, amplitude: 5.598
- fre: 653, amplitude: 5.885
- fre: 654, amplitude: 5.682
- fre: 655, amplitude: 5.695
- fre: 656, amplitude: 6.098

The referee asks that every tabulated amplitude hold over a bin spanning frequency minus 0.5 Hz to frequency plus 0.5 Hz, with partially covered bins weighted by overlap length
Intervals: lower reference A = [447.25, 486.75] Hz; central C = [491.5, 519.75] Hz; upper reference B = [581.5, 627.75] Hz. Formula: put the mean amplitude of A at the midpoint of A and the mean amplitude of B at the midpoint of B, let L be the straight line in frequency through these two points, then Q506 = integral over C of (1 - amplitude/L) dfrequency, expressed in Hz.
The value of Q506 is 5.8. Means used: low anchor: 5.65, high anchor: 5.67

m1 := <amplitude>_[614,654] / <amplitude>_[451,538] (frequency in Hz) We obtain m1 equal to 1.1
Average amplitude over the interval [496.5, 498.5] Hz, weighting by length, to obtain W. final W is 5.31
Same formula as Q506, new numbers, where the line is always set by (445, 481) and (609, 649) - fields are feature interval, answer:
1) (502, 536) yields 5.1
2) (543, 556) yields 0.3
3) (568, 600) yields 0.5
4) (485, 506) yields 3.0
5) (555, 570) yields 0.0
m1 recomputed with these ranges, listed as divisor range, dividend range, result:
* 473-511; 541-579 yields 1.15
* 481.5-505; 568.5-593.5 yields 1.11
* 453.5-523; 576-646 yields 1.09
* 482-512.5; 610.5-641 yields 1.23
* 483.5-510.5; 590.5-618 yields 1.24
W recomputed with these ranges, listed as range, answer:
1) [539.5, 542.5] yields 5.74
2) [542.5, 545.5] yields 5.7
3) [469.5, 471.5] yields 5.63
